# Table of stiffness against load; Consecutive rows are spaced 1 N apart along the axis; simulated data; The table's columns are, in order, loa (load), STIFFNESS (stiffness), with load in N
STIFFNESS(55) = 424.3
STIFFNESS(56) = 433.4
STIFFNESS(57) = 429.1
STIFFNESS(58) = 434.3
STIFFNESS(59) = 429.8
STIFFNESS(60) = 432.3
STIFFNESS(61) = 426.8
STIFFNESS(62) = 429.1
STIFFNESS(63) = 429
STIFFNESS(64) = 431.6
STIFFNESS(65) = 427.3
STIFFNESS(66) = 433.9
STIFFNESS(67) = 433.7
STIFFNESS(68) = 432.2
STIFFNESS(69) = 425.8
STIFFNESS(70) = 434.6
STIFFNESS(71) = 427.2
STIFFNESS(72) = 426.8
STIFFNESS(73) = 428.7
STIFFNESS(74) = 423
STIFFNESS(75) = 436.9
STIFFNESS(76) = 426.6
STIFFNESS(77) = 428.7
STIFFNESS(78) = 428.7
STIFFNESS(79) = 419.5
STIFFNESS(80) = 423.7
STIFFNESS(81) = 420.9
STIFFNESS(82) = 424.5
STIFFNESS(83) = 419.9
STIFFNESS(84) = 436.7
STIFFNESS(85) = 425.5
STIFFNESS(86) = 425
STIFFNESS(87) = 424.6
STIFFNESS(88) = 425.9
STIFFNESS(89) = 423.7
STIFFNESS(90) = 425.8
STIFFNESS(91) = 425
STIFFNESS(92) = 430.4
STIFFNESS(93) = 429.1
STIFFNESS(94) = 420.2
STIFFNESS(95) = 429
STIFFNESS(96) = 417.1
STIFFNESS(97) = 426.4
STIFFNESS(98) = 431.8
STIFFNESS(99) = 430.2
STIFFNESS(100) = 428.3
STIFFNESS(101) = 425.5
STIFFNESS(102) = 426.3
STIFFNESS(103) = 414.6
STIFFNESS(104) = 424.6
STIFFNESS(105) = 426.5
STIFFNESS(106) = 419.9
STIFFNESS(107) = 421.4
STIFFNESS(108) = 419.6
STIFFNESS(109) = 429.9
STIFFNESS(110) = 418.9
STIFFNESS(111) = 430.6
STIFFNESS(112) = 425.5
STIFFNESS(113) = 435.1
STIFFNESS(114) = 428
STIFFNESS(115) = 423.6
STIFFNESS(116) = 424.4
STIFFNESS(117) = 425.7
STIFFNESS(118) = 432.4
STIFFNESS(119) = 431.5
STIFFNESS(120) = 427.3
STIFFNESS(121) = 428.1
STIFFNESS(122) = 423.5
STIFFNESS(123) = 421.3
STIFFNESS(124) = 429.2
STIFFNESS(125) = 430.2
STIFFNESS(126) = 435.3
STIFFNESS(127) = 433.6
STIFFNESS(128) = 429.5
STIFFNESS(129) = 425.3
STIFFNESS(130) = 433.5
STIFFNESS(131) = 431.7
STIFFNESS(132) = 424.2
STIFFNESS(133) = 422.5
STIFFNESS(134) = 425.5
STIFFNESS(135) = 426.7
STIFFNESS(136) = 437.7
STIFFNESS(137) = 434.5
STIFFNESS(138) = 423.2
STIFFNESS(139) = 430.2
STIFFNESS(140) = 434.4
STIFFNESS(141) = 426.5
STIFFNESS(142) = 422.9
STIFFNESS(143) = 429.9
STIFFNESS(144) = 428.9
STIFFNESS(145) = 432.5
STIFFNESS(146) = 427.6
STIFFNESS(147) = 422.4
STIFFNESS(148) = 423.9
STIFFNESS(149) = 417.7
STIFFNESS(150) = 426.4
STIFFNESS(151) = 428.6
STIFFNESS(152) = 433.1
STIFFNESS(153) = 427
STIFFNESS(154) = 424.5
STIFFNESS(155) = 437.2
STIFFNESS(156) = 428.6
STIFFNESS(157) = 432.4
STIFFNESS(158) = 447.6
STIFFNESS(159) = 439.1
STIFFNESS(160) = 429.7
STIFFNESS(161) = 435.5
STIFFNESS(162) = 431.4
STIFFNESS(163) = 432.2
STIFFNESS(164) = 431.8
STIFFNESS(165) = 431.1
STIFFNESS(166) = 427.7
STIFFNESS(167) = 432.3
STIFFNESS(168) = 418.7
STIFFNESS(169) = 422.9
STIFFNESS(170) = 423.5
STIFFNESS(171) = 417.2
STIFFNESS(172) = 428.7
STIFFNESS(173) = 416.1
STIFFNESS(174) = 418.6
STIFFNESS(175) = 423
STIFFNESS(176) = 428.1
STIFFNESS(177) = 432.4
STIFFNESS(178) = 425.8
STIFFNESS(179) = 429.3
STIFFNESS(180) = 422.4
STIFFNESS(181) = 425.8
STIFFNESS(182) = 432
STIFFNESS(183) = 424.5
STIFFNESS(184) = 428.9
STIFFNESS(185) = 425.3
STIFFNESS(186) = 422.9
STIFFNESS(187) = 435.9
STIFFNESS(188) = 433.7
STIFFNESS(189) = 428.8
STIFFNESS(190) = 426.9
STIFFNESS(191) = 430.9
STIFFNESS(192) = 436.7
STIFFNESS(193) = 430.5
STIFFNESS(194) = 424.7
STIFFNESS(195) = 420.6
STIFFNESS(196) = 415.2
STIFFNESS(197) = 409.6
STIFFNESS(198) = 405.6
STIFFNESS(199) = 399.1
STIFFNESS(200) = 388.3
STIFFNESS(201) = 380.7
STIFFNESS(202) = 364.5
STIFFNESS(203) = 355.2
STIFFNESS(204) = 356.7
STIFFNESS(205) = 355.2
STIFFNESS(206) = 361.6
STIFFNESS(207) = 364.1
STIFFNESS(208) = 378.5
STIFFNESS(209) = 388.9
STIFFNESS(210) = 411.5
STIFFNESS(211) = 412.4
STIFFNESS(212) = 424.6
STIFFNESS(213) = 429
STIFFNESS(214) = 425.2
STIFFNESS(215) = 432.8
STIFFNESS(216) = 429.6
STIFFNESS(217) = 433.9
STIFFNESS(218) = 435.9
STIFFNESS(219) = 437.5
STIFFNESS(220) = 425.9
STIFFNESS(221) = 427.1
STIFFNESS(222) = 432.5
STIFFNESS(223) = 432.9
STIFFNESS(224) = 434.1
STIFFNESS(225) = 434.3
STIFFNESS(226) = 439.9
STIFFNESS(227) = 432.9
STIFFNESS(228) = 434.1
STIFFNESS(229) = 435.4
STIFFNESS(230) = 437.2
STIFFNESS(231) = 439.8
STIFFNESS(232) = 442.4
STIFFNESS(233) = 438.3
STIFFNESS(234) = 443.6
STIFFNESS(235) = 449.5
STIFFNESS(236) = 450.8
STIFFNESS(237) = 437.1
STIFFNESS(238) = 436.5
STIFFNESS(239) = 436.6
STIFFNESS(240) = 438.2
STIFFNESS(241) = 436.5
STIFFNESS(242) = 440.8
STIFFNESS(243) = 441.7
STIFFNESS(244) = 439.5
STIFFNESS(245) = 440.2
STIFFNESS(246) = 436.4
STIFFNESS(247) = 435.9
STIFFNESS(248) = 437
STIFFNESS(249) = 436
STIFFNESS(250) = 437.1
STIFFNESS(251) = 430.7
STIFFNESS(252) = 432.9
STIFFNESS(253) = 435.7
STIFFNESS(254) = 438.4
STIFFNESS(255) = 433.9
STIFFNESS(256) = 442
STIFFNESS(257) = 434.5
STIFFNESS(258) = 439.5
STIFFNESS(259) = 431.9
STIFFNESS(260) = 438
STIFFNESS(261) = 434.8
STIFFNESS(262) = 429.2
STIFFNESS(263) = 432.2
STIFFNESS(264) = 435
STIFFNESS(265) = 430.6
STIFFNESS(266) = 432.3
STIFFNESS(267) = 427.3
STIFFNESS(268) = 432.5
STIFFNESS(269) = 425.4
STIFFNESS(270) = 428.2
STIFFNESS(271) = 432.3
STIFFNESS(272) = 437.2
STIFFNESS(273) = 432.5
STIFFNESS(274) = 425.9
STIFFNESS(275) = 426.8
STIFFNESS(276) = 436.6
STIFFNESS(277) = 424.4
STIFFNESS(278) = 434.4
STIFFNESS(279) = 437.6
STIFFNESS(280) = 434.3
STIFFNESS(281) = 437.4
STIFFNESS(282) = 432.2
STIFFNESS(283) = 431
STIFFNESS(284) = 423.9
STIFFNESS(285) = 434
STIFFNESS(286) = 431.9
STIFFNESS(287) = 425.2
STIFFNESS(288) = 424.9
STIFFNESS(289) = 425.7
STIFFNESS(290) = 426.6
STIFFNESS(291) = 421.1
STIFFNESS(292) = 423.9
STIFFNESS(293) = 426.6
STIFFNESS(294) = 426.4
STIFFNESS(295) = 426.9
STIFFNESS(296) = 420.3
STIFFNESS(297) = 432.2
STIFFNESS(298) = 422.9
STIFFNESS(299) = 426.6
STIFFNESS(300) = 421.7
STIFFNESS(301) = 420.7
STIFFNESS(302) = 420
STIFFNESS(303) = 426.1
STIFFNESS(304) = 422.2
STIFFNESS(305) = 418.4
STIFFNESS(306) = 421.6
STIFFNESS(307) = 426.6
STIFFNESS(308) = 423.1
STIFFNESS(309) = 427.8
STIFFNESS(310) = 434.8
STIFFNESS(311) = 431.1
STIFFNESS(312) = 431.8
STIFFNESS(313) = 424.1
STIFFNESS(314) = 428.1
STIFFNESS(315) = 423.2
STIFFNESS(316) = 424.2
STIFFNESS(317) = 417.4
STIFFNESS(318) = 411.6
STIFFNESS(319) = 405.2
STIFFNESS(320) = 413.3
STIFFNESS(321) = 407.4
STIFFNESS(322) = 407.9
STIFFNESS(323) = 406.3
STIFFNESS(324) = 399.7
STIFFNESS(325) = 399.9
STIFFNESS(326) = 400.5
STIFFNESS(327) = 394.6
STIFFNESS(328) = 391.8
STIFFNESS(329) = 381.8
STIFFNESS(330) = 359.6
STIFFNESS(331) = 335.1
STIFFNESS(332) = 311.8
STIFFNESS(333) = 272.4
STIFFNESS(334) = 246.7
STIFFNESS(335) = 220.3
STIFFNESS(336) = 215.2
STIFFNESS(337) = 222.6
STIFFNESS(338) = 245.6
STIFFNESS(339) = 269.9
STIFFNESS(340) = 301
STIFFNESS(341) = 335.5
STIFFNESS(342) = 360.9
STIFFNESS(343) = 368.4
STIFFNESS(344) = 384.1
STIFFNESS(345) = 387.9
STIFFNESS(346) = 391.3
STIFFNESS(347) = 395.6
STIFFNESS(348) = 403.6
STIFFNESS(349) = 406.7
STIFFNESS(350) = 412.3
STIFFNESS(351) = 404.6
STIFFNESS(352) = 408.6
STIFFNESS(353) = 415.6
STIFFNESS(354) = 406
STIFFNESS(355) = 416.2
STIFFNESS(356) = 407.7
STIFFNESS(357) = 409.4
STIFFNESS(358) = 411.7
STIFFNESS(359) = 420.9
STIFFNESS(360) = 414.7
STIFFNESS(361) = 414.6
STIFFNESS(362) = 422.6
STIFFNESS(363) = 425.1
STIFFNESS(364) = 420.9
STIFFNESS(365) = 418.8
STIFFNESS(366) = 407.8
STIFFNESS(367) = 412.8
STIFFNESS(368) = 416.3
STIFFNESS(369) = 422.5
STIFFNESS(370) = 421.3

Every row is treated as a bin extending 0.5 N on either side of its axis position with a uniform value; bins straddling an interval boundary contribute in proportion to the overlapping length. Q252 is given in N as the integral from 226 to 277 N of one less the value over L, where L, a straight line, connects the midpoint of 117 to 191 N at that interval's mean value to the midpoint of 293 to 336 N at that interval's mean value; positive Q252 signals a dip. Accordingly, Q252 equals -3.3 N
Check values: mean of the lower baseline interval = 428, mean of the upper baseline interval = 397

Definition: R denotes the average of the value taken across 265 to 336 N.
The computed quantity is 410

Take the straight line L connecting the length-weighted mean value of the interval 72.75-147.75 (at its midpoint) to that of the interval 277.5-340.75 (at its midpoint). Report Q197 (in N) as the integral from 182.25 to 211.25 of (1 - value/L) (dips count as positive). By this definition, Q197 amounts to 0.6 N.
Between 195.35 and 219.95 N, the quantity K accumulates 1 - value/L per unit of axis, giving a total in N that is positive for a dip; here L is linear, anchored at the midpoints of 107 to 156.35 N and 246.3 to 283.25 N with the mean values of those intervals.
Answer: 1.7 N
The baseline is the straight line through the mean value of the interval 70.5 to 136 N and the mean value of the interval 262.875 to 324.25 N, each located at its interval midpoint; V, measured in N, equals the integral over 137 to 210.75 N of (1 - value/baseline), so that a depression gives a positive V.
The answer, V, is 1.3 N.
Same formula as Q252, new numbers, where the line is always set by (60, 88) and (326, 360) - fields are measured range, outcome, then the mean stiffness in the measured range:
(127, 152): -1.1 N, 428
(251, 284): -4.9 N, 433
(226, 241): -2.1 N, 439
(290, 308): -2.7 N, 424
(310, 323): -2.0 N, 419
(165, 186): -1.3 N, 425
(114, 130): -0.5 N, 428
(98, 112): -0.2 N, 425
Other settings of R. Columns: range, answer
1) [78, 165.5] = 428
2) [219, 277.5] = 435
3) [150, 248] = 424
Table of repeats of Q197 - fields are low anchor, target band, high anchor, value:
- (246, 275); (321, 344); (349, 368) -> 4.8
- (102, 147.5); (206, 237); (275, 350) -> -1.2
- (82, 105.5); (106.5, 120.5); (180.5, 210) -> -0.2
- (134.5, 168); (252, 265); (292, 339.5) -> -1.1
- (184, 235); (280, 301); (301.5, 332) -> -0.8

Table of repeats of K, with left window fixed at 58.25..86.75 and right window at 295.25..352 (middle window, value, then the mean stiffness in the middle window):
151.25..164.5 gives -0.6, 433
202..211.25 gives 0.7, 374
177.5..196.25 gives -0.9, 428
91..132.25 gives -0.6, 427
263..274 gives -1.1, 431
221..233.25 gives -1.1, 436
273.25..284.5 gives -1.2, 431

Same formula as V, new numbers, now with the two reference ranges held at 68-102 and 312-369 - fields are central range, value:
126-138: -0.33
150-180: -1.21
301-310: -0.87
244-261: -1.73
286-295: -0.84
